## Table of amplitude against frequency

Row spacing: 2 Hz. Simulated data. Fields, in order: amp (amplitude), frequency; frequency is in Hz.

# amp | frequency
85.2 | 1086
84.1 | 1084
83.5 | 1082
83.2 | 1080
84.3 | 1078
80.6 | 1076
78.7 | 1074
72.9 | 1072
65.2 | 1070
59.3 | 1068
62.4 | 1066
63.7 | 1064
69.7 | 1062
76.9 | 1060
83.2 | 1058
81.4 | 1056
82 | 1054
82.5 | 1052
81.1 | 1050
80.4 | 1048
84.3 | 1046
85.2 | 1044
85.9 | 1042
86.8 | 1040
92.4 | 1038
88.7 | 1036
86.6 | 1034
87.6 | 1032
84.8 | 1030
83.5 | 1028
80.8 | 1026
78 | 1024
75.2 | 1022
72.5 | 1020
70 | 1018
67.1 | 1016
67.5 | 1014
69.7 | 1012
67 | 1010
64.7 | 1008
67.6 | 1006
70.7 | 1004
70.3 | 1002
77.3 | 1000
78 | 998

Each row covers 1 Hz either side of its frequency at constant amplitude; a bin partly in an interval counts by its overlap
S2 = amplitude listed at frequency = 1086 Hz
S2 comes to 85.2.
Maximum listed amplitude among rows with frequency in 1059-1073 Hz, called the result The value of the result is 76.9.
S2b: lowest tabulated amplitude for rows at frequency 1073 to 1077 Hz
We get 78.7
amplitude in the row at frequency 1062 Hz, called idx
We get 69.7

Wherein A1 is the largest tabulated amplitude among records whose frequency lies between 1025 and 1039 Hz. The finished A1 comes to 92.4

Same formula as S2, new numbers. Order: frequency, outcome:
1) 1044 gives 85.2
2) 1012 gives 69.7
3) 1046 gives 84.3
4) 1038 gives 92.4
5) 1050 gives 81.1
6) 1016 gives 67.1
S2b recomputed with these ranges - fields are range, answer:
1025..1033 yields 80.8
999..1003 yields 70.3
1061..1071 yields 59.3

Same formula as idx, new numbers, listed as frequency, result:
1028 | 83.5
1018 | 70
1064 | 63.7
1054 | 82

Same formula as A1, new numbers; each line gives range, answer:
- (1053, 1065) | 83.2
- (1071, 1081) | 84.3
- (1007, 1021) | 72.5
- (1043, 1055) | 85.2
